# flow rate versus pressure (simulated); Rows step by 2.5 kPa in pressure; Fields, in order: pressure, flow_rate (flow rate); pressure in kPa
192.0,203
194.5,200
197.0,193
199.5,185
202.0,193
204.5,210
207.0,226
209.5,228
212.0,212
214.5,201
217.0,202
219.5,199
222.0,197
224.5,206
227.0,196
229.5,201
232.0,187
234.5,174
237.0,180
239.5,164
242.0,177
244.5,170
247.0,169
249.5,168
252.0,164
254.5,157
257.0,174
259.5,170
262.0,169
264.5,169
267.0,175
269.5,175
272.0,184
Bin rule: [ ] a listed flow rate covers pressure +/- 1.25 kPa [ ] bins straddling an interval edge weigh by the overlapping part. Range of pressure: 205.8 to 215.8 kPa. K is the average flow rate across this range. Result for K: 217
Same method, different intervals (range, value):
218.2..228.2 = 200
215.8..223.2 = 199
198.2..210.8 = 208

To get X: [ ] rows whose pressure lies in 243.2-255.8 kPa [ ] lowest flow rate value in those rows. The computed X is 157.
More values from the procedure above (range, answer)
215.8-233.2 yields 187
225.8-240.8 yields 164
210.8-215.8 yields 201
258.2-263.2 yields 169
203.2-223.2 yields 197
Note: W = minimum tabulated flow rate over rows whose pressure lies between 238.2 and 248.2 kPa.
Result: 164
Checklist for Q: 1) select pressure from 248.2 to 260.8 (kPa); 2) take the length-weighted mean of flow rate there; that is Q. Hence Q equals 167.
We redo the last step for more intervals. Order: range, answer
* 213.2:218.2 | 202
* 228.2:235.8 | 187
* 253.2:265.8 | 168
